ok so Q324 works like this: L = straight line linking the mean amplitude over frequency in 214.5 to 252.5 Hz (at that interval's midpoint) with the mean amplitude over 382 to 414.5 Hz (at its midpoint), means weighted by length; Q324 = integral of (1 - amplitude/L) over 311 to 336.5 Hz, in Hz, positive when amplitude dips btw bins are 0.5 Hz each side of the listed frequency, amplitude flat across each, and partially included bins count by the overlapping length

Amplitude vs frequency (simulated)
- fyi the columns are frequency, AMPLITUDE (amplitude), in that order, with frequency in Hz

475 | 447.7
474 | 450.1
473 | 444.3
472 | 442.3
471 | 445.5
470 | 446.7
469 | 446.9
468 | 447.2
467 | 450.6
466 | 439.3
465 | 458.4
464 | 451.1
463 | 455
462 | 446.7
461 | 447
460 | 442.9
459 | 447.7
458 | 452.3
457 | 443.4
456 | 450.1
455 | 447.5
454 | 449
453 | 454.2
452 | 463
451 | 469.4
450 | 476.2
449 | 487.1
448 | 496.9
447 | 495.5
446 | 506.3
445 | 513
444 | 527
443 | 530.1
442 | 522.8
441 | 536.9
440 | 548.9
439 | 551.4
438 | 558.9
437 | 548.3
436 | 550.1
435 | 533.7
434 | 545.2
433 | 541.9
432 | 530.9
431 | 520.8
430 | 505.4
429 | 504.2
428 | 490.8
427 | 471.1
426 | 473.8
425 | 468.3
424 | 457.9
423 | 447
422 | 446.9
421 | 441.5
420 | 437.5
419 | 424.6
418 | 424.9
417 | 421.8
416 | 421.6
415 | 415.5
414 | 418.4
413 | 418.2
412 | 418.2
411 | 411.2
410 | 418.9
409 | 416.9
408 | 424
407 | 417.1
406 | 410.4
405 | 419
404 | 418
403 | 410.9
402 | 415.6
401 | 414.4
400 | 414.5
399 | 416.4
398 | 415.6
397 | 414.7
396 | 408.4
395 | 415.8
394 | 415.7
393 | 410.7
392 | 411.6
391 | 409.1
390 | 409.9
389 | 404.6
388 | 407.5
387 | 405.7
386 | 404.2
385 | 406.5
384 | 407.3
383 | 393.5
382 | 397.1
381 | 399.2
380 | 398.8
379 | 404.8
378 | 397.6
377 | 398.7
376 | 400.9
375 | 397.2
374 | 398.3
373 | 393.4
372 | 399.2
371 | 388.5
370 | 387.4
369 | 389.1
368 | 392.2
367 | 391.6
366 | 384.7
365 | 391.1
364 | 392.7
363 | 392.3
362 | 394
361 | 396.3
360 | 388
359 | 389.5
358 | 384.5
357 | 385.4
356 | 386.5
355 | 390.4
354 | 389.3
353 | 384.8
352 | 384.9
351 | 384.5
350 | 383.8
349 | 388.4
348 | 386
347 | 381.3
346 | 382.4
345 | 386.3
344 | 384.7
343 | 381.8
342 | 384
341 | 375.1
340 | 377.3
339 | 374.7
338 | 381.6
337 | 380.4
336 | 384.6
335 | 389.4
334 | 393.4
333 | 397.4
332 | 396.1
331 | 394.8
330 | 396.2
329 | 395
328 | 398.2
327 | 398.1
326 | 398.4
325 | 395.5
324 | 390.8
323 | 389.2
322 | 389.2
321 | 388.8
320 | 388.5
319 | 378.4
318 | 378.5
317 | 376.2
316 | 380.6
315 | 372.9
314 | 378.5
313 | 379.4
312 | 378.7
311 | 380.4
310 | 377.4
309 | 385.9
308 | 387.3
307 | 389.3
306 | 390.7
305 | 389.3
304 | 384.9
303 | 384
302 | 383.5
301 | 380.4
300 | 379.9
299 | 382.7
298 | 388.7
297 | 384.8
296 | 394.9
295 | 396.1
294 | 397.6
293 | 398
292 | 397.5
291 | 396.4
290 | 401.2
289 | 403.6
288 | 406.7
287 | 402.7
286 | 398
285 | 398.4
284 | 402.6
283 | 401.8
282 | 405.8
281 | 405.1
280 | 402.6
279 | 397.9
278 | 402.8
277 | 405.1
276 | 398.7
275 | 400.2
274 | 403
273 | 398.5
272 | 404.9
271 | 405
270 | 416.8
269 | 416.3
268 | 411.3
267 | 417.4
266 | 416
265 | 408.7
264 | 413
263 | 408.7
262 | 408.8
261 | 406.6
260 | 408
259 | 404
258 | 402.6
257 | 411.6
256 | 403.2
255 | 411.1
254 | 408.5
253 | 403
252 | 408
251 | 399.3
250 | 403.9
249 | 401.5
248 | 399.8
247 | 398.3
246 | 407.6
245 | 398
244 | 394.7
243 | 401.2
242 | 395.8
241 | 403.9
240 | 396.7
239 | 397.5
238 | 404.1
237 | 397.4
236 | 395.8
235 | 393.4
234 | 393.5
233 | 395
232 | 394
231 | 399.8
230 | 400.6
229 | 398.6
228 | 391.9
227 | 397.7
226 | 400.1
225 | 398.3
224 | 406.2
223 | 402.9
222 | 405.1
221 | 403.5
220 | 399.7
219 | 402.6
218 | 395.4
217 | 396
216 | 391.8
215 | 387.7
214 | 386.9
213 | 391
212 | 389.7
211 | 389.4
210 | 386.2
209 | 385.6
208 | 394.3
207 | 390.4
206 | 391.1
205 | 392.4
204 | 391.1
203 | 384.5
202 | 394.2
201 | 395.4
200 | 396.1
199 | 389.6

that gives 1.1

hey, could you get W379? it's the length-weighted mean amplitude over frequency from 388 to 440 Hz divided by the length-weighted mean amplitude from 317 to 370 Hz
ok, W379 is 1.2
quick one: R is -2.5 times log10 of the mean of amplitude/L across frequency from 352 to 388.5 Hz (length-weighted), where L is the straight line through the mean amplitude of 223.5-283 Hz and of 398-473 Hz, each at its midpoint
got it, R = 0.12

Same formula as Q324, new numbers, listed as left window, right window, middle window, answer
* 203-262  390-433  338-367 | 2.58 Hz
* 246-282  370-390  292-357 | 2.65 Hz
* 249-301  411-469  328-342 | 1.35 Hz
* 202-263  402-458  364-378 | 1.75 Hz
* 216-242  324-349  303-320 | 0.37 Hz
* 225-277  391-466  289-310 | 1.45 Hz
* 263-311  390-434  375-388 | 0.83 Hz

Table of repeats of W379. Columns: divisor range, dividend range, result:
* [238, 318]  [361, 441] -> 1.09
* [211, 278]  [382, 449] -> 1.13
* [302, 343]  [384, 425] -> 1.09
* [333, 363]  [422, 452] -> 1.32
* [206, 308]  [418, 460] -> 1.23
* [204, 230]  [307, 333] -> 0.98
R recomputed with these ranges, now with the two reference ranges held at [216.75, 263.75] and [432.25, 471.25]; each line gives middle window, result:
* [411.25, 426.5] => 0.089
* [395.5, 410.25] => 0.125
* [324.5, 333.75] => 0.105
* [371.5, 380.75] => 0.145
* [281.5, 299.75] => 0.064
